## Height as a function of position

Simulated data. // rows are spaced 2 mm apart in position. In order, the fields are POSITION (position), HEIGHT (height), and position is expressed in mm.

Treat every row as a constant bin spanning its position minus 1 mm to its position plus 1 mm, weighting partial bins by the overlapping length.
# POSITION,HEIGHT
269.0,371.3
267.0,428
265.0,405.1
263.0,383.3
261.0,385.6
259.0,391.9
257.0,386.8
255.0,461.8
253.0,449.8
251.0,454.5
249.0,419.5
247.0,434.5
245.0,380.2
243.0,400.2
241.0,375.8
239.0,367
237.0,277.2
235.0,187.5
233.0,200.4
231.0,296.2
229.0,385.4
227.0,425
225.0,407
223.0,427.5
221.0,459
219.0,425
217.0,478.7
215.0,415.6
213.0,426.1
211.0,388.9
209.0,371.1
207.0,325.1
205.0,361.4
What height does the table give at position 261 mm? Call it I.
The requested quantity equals 385.6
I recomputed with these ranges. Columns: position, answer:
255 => 461.8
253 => 449.8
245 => 380.2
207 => 325.1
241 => 375.8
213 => 426.1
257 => 386.8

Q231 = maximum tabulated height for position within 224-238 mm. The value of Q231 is 425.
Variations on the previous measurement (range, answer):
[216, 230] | 478.7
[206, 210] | 371.1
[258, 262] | 391.9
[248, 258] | 461.8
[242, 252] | 454.5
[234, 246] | 400.2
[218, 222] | 459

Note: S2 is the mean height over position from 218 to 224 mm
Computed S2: 437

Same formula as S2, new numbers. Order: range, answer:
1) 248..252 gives 437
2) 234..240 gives 277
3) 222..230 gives 411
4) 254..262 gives 407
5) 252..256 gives 456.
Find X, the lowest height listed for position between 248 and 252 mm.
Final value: 419.5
